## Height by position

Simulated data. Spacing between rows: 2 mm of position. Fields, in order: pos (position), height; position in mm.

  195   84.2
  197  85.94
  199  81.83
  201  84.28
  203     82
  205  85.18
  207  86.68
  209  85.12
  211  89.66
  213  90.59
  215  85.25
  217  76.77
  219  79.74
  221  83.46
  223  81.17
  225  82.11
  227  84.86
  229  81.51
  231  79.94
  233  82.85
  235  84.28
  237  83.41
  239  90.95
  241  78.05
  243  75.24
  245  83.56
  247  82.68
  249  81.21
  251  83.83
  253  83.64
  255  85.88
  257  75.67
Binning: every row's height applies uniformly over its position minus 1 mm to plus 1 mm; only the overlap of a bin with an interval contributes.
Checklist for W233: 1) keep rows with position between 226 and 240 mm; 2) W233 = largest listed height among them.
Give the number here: 90.95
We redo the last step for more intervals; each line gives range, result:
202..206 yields 85.18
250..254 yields 83.83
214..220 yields 85.25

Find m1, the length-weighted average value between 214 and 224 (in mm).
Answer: 81.3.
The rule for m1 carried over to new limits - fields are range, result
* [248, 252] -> 82.5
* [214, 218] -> 81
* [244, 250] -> 82.5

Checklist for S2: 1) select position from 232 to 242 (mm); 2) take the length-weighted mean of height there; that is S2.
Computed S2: 83.9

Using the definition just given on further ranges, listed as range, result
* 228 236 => 82.1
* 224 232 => 82.1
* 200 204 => 83.1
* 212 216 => 87.9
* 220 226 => 82.2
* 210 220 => 84.4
